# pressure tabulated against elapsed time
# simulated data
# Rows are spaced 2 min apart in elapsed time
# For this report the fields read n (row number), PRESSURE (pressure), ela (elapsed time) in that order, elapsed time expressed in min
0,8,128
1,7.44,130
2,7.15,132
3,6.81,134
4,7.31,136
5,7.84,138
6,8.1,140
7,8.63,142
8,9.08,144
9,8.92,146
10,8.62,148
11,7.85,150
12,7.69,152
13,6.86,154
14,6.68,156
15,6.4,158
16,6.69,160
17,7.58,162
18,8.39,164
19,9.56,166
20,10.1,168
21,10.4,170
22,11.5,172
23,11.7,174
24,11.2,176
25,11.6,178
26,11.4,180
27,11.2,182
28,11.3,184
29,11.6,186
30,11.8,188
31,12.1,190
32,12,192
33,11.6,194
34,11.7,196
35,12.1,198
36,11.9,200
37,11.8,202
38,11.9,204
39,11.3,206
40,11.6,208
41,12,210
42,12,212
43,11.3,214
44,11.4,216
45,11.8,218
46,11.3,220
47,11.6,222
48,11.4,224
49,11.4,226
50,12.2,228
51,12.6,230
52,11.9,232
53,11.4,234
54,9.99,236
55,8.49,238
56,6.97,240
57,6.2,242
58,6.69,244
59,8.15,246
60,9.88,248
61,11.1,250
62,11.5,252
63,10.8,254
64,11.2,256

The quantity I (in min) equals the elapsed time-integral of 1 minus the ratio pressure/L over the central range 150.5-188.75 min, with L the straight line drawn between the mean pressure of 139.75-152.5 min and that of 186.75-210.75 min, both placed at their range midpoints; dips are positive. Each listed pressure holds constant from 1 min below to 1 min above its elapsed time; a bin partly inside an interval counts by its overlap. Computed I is 1.6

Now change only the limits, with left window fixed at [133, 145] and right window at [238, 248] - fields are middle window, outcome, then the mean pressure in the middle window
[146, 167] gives 0.5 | 7.69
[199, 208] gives -4.8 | 11.7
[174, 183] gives -4.2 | 11.4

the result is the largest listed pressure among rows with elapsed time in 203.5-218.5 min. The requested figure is 12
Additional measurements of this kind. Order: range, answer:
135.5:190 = 12.1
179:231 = 12.6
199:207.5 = 11.9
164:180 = 11.7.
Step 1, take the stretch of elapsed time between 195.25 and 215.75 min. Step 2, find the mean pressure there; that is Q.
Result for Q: 11.7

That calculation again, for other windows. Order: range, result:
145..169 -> 7.95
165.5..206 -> 11.4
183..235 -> 11.7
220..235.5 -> 11.7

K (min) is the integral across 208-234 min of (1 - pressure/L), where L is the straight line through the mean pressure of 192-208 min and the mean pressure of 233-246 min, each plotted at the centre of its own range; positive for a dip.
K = -4.9 min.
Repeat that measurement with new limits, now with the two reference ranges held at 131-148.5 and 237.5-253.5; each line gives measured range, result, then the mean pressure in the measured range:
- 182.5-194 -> -4.67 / 11.7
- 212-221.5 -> -3.35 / 11.5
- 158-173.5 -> -1.65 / 9.08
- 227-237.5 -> -3.49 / 11.5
